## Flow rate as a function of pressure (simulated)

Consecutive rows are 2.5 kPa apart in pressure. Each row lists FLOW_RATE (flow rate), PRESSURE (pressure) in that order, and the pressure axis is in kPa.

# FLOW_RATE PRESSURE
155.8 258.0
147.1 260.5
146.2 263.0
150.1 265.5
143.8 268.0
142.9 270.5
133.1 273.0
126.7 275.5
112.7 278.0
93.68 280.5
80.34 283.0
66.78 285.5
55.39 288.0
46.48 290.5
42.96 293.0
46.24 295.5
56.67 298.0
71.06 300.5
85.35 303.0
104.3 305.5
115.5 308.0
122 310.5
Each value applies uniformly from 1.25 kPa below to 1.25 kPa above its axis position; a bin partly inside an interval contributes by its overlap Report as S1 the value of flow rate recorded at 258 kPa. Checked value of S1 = 155.8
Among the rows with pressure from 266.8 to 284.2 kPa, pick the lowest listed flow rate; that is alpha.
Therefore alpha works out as 80.34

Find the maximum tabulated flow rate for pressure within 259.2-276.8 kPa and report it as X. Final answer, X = 150.1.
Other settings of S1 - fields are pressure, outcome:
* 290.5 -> 46.48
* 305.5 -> 104.3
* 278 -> 112.7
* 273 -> 133.1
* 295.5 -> 46.24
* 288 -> 55.39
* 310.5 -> 122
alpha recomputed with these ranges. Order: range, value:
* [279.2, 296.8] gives 42.96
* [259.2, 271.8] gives 142.9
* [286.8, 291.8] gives 46.48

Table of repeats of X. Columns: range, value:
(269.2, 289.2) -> 142.9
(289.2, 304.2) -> 85.35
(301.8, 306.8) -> 104.3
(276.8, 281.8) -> 112.7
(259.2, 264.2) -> 147.1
